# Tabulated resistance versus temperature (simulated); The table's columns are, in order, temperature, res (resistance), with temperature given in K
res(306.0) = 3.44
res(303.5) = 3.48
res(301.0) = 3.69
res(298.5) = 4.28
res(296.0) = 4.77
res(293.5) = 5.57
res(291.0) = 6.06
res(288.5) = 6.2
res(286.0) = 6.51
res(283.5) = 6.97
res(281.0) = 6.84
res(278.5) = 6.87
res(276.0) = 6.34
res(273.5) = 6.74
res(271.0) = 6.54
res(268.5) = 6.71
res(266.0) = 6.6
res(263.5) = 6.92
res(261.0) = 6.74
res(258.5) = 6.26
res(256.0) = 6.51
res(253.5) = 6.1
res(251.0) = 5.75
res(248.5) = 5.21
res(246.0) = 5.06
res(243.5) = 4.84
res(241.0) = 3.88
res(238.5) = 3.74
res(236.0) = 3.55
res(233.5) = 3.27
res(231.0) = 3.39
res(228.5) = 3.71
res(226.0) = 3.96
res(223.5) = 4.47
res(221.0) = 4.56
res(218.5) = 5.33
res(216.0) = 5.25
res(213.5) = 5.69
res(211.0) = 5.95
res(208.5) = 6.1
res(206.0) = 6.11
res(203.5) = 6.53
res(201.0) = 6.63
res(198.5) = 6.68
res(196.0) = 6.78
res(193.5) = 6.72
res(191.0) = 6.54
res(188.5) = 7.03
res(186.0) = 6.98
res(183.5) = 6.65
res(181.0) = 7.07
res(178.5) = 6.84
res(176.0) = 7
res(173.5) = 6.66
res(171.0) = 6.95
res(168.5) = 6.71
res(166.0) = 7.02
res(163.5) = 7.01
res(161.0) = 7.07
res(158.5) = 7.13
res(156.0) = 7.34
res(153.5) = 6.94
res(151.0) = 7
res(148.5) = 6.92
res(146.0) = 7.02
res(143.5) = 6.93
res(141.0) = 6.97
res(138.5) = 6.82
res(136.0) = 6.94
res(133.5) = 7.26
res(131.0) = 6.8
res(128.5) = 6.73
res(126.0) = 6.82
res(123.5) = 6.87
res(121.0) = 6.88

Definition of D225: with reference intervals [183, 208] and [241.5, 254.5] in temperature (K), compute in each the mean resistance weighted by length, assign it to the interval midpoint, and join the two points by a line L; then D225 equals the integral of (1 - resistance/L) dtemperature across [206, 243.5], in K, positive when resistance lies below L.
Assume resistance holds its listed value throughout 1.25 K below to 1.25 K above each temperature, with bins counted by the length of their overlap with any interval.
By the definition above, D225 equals 8.7 K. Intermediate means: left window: 6.65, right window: 5.29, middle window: 4.55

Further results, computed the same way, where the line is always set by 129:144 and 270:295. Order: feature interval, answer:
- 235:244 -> 3.6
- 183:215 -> 1.2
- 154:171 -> -0.4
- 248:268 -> 0.6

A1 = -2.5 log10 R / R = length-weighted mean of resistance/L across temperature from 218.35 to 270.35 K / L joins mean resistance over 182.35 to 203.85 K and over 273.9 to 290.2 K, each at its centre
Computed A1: 0.29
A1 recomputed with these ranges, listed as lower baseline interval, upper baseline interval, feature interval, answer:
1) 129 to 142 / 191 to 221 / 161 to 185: -0.06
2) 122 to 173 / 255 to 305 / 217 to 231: 0.43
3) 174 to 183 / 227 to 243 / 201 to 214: -0.17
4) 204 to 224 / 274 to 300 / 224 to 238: 0.48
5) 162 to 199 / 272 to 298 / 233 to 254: 0.37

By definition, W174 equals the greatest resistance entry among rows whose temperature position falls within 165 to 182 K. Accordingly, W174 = 7.07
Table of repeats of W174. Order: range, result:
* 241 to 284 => 6.97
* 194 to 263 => 6.78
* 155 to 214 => 7.34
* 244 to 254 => 6.1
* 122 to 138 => 7.26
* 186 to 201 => 7.03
